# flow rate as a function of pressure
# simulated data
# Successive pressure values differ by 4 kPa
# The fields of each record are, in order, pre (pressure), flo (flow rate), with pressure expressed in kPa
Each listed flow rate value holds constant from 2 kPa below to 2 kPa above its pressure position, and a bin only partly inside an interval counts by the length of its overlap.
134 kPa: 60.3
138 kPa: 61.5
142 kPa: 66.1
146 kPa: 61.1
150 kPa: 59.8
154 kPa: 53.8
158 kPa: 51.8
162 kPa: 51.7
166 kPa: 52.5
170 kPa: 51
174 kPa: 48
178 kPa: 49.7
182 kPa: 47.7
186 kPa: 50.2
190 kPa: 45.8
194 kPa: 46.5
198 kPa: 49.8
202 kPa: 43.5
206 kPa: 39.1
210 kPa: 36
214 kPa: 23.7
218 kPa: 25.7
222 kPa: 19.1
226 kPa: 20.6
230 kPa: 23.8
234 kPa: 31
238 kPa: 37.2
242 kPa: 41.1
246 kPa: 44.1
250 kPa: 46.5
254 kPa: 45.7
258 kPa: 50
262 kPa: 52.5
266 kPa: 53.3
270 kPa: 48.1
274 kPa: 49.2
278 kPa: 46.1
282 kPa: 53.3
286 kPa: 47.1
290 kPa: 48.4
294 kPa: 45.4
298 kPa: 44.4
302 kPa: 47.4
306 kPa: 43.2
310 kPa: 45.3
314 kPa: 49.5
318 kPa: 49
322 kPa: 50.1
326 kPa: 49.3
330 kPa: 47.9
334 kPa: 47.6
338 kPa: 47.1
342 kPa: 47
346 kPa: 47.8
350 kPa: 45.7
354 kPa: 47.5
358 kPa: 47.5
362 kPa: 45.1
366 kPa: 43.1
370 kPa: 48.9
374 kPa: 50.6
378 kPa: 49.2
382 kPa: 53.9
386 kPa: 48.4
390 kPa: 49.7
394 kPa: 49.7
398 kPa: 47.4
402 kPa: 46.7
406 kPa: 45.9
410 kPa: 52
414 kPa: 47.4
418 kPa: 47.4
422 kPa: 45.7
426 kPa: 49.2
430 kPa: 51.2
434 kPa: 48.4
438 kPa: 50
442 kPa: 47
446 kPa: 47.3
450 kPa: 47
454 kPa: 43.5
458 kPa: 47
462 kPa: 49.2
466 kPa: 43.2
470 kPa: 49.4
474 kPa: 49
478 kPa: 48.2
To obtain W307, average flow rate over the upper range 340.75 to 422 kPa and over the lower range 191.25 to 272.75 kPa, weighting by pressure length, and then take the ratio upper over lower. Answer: 1.2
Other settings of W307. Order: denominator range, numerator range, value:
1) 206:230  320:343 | 1.85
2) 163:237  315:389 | 1.23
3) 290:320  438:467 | 1.00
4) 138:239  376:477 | 1.10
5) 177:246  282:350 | 1.28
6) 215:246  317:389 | 1.65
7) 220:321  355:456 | 1.11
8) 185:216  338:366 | 1.12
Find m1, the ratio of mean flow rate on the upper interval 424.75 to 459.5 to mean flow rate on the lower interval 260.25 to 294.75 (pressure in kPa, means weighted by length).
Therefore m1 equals 0.97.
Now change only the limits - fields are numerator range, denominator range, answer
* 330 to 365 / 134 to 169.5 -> 0.82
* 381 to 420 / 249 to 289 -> 0.99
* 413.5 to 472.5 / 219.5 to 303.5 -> 1.12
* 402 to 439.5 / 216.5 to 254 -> 1.47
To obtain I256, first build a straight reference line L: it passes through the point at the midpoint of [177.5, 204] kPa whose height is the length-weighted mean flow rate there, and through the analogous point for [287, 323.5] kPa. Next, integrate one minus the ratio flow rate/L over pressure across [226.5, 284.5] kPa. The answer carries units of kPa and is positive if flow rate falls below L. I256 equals 4.1 kPa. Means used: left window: 47.5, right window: 46.9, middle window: 43.8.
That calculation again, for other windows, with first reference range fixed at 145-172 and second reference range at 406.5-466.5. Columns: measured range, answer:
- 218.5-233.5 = 8.6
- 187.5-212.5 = 4.8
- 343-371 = 1.8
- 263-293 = 1.3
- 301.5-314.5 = 1.3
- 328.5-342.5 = 0.8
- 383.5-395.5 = -0.1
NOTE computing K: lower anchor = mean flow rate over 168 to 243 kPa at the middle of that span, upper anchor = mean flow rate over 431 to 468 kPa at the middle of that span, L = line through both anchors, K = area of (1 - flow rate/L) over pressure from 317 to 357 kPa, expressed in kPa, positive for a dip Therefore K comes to -4.48 kPa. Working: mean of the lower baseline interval 38.4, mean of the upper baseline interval 47.1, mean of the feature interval 47.9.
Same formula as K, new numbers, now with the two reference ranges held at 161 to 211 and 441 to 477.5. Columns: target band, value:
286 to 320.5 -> 0.3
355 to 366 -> 0.3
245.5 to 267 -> -0.8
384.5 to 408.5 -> -0.5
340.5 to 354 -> 0.0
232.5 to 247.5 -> 2.8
